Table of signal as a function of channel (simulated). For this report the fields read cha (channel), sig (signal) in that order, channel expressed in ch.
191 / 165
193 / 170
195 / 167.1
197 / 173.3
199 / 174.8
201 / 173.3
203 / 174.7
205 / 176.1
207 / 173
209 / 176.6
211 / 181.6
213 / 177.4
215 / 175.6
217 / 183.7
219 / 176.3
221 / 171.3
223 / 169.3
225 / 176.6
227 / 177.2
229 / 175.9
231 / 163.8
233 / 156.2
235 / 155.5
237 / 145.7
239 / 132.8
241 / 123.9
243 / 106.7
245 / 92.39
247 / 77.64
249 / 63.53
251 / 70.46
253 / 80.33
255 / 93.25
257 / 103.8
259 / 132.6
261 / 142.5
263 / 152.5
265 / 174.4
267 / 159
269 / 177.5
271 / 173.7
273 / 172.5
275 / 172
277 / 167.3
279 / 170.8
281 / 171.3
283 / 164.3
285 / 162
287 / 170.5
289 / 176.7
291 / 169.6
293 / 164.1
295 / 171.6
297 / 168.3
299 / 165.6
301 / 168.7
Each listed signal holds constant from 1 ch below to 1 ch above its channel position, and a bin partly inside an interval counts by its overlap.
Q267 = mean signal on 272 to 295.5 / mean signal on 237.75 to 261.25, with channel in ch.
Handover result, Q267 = 1.68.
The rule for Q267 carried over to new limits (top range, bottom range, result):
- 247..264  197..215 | 0.59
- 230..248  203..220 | 0.72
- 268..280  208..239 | 1.02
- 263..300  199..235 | 0.97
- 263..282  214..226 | 0.97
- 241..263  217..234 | 0.58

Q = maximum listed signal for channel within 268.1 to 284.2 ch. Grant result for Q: 177.5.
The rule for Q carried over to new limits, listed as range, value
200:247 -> 183.7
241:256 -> 123.9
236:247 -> 145.7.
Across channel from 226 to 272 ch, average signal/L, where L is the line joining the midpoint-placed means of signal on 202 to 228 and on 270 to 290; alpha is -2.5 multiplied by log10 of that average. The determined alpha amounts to 0.295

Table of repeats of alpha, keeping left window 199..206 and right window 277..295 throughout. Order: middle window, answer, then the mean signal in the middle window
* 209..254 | 0.20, 143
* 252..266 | 0.33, 126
